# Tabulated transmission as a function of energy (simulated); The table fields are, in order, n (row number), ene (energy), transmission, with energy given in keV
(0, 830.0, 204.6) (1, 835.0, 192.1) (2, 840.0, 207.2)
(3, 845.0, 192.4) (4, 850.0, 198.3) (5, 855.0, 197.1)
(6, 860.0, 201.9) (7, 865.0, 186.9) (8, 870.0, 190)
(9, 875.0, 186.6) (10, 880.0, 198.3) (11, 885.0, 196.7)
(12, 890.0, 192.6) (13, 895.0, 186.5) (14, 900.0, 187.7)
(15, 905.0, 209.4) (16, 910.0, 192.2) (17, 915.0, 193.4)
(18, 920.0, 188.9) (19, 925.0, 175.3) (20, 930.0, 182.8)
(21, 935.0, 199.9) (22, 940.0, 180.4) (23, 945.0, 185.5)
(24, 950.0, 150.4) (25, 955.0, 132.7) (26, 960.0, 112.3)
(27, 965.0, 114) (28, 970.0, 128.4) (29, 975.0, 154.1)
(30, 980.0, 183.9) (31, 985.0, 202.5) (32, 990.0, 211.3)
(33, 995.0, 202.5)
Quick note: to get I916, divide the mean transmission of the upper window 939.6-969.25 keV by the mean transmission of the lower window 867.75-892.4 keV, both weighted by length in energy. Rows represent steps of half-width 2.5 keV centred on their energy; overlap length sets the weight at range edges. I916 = 0.74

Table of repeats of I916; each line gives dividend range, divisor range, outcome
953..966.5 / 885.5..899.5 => 0.63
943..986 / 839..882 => 0.77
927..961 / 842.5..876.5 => 0.86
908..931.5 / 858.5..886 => 0.97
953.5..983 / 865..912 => 0.72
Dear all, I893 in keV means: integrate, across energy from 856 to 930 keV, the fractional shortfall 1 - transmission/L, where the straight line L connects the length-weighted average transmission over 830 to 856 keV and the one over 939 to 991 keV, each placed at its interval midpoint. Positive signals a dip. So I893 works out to -4.24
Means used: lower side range 198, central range 192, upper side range 157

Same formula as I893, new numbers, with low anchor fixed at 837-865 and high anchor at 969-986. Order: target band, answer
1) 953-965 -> 3.61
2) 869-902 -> -0.26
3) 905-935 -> -1.33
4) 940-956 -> 1.16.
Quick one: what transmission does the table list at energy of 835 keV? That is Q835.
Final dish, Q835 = 192.1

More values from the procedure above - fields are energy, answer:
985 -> 202.5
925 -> 175.3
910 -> 192.2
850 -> 198.3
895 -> 186.5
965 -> 114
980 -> 183.9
